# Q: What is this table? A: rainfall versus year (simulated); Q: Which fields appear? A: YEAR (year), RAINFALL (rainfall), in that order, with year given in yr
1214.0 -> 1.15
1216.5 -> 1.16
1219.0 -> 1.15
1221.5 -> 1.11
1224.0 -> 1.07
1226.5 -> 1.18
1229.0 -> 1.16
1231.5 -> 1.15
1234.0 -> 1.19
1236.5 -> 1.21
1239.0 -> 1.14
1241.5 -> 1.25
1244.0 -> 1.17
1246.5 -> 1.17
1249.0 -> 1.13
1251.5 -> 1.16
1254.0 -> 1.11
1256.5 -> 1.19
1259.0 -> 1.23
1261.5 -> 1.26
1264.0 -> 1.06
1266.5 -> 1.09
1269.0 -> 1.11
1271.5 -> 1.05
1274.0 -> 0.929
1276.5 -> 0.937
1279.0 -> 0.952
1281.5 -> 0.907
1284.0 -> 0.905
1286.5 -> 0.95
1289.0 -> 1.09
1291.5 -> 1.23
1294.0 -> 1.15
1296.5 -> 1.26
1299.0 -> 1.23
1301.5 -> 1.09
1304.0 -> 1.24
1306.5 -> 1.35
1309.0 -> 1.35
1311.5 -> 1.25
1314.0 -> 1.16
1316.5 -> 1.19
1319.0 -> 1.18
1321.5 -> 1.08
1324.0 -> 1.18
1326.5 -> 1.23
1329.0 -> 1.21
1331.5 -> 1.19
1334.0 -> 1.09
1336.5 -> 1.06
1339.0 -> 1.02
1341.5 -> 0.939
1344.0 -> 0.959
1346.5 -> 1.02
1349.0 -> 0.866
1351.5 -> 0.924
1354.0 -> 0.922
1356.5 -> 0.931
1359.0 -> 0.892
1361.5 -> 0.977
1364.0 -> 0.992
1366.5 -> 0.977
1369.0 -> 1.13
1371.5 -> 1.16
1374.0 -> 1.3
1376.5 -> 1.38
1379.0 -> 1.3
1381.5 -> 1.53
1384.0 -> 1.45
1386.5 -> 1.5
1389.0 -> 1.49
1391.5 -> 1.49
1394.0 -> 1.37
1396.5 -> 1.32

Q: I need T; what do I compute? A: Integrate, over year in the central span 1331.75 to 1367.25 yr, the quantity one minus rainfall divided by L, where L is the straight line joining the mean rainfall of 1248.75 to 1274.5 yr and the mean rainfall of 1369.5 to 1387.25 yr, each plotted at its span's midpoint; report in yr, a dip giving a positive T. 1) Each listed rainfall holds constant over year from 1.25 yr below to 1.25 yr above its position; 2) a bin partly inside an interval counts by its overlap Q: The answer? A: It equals 8.9 yr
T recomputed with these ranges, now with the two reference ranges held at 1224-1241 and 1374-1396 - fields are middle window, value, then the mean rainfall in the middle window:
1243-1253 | 0.3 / 1.16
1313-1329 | 1.8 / 1.17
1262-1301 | 5.9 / 1.06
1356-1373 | 4.6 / 1.02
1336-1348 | 3.2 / 0.993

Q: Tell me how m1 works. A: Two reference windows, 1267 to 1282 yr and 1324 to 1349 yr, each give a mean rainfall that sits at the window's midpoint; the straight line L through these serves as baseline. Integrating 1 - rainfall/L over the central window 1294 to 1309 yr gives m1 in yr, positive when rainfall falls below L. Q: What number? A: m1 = -3.1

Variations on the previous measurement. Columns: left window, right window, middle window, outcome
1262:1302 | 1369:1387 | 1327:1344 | 1.95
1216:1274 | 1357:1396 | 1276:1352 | 6.20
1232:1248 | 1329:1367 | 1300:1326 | -3.78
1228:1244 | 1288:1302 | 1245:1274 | 1.21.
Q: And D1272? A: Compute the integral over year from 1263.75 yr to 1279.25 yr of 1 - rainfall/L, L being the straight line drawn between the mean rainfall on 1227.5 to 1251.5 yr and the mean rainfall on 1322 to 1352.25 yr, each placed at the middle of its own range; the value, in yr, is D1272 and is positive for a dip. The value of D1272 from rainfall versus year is 1.6 yr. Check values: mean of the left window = 1.17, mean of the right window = 1.06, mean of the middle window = 1.02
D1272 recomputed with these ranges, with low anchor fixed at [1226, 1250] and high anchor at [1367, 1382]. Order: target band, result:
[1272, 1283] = 2.4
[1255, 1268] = 0.3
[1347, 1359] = 3.3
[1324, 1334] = 0.4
